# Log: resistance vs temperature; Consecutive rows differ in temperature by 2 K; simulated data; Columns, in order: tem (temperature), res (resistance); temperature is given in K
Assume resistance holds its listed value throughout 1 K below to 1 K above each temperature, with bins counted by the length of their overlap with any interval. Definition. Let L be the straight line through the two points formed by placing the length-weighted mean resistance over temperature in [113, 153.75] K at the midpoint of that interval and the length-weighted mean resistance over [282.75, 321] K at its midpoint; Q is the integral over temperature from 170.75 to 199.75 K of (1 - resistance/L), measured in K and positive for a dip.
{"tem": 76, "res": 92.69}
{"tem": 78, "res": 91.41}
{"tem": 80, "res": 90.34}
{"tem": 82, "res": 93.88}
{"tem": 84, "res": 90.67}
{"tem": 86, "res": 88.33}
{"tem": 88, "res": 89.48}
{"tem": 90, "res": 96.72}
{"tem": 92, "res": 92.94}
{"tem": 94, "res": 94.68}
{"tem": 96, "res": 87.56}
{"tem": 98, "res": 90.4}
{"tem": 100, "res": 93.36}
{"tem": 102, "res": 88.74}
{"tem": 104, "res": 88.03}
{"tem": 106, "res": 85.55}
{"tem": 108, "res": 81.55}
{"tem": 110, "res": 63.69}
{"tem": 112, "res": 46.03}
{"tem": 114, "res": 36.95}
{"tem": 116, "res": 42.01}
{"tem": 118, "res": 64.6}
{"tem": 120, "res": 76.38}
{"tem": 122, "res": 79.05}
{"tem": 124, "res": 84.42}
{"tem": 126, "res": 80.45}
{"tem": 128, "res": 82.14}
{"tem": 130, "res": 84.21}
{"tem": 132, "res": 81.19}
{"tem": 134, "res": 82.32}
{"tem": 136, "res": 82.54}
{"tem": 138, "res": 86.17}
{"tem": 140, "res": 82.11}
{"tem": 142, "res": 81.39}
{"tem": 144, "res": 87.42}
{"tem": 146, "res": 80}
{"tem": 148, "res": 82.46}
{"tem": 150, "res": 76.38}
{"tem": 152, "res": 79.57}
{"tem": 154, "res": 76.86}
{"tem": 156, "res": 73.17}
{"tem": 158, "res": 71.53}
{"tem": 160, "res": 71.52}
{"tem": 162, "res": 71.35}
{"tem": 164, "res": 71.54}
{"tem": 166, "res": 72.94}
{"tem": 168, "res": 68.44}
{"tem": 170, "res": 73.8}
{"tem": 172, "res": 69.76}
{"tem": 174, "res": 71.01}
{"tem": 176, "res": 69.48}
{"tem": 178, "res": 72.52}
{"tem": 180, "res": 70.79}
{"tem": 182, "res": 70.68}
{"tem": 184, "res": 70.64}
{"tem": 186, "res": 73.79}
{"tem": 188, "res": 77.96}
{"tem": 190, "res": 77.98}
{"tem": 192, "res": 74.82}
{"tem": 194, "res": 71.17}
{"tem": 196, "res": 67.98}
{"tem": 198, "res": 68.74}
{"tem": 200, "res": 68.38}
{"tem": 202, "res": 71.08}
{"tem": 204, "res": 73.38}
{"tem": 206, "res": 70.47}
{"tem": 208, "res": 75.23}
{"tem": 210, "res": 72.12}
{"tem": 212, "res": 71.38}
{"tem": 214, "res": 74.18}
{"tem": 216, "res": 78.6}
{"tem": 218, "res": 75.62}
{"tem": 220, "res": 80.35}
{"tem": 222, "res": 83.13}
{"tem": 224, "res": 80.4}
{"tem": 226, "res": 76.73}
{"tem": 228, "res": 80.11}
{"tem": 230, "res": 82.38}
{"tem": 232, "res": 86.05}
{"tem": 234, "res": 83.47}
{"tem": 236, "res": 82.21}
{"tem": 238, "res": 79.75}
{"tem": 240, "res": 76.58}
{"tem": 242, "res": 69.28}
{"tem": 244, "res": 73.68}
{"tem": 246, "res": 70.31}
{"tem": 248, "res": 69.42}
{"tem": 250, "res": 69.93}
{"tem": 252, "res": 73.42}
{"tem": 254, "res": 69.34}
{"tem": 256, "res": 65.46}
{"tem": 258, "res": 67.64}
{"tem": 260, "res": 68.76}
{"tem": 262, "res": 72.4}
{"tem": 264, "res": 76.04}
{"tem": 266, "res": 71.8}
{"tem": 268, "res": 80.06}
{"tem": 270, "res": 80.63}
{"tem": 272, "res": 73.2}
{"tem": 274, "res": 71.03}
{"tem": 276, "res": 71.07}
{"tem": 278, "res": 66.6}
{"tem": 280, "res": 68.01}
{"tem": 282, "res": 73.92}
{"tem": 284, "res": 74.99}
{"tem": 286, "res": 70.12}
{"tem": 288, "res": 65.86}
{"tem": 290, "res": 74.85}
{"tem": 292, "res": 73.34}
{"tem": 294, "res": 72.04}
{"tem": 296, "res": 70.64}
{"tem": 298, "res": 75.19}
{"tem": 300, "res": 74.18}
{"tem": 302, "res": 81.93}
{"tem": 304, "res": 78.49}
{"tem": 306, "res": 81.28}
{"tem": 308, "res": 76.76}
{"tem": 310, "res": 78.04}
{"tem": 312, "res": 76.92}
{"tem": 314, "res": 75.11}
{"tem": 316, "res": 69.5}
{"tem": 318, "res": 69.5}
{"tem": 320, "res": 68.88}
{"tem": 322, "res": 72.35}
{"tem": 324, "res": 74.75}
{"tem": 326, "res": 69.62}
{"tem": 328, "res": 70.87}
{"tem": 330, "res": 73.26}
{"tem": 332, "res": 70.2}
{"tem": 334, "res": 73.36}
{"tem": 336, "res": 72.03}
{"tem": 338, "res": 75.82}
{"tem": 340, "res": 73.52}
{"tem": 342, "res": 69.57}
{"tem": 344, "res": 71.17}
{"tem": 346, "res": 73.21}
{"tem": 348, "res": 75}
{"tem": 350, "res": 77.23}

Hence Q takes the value 1.51 K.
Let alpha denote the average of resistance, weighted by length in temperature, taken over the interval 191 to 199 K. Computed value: 70.7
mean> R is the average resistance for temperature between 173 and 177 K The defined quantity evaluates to 70.2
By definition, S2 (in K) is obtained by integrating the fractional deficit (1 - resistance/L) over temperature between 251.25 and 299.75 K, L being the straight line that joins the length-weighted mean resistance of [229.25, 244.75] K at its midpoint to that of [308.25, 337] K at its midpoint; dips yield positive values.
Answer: 2.7 K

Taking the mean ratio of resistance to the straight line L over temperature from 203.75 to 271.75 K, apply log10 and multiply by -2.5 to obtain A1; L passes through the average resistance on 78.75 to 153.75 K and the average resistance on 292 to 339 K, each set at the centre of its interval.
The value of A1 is 0.02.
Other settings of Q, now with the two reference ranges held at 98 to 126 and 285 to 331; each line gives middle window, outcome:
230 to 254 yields -0.8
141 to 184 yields -0.9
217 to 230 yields -1.1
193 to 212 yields 0.5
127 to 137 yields -1.4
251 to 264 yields 0.6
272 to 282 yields 0.5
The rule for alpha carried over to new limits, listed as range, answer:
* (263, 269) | 76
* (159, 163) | 71.4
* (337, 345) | 72.5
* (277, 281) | 67.3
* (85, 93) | 91.9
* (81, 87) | 91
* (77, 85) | 91.6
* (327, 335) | 71.9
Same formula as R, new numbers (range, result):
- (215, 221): 78.2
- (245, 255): 70.5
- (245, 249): 69.9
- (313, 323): 71.1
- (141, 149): 82.8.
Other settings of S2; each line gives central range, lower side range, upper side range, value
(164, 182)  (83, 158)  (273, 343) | 1.58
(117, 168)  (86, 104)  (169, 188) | 1.19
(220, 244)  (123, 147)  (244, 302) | -1.44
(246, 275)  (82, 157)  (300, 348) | 1.43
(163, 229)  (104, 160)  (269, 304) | 0.77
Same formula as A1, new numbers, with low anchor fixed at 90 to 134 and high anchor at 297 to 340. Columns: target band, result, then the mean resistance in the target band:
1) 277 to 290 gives 0.07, 70.3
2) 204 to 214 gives 0.05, 72.6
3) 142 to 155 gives -0.05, 80.5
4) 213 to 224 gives -0.04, 78.6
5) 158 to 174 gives 0.08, 71.3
